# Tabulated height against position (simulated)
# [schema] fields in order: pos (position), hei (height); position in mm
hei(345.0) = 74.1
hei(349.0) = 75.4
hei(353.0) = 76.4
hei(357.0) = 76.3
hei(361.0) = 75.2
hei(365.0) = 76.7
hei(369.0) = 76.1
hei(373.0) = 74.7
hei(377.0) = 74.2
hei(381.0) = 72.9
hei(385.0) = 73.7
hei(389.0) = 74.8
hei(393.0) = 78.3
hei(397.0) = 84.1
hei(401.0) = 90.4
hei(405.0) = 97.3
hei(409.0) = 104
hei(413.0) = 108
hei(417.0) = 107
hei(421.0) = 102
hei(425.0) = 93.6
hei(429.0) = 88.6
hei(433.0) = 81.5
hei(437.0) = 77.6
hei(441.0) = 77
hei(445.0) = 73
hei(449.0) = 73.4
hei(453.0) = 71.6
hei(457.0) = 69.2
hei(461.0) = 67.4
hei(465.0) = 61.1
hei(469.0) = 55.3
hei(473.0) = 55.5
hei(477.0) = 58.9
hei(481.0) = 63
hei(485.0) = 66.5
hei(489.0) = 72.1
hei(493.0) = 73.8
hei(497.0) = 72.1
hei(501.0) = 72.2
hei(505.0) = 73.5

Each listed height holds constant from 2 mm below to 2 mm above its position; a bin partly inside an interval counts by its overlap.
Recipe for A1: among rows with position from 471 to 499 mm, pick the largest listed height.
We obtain 73.8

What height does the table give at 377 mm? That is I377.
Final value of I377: 74.2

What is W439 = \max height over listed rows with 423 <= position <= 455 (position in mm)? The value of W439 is 93.6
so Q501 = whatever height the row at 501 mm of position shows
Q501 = 72.2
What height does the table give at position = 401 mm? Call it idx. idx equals 90.4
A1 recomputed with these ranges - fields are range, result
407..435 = 108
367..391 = 76.1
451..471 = 71.6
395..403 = 90.4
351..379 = 76.7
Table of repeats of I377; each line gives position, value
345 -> 74.1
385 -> 73.7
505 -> 73.5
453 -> 71.6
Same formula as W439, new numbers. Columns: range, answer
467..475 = 55.5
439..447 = 77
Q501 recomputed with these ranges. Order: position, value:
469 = 55.3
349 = 75.4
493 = 73.8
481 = 63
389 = 74.8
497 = 72.1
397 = 84.1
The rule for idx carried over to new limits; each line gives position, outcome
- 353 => 76.4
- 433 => 81.5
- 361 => 75.2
